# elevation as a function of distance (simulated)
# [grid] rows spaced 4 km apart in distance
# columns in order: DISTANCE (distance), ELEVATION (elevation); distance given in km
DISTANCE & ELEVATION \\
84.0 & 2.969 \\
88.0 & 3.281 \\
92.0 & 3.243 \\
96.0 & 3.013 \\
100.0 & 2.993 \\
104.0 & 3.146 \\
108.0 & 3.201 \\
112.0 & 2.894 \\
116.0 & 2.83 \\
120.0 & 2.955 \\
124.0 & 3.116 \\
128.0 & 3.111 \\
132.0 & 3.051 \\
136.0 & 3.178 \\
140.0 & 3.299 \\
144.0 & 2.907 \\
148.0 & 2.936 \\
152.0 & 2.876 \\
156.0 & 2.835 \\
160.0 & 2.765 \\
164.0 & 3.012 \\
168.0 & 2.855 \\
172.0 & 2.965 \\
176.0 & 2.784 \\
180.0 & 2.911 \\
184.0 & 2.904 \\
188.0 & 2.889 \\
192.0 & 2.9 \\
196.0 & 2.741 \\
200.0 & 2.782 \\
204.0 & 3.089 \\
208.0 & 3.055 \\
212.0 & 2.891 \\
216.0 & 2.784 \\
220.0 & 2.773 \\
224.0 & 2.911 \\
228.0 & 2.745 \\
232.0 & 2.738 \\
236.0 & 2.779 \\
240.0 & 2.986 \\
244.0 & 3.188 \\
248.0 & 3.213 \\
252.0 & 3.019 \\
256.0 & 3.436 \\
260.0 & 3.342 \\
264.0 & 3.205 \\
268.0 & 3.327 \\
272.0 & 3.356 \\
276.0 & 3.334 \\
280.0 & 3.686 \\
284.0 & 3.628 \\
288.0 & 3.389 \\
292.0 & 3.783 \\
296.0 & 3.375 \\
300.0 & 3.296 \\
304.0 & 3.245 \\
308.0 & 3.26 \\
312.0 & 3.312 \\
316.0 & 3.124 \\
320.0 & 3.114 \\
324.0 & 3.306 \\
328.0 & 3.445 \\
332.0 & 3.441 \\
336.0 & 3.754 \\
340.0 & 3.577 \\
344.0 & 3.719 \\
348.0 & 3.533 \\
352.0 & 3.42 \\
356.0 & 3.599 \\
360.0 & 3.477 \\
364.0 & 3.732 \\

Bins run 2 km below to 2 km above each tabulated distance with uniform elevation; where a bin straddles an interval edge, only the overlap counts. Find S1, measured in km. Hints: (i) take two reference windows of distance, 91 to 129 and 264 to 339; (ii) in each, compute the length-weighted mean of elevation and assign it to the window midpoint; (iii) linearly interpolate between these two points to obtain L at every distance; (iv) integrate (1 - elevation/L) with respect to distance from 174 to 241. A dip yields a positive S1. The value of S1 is 7.5 km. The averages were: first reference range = 3.04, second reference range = 3.4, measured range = 2.86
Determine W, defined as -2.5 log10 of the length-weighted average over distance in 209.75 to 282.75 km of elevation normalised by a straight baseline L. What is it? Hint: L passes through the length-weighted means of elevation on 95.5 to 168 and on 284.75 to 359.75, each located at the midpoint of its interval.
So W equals 0.06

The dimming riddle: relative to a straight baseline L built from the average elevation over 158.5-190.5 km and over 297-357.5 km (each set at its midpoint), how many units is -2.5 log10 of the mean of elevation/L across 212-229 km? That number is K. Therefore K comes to 0.08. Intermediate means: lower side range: 2.89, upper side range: 3.41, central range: 2.82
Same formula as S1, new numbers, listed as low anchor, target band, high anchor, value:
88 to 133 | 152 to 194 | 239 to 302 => 3.9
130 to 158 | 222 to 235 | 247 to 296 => 1.9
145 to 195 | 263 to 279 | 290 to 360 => -0.5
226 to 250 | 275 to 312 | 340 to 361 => -2.3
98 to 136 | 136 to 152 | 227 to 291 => 0.2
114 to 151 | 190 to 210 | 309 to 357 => 1.6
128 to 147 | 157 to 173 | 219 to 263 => 1.0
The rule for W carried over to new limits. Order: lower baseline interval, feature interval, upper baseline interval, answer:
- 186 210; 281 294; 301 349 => -0.112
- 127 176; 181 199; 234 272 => 0.071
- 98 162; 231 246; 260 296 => 0.138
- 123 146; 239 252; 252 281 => 0.063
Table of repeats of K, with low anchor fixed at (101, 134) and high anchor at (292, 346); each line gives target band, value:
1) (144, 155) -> 0.070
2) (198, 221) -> 0.107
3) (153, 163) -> 0.103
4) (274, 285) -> -0.068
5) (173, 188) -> 0.099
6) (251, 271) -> 0.004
